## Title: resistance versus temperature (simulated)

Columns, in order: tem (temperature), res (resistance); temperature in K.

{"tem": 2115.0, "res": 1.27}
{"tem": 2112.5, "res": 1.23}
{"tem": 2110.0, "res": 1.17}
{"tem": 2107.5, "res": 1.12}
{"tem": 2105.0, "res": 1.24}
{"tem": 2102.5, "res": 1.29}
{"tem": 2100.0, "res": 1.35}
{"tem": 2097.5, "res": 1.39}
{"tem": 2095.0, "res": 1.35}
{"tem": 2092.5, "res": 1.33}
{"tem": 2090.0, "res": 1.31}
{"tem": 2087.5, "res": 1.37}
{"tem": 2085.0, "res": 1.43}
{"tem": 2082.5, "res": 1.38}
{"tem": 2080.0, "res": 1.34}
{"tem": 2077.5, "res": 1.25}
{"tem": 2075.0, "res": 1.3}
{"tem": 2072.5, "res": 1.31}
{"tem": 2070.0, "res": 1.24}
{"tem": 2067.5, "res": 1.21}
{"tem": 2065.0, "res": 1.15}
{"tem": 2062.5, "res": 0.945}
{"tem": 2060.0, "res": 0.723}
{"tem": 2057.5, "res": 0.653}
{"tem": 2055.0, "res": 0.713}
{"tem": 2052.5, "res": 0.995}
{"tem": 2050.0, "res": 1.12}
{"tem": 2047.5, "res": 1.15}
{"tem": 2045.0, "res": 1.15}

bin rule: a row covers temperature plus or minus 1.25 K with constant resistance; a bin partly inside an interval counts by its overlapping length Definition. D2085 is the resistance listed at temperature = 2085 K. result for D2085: 1.43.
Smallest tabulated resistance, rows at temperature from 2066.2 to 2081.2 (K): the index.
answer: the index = 1.21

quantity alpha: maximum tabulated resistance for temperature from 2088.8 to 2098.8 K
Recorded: 1.39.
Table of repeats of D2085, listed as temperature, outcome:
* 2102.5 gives 1.29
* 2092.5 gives 1.33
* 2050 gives 1.12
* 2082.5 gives 1.38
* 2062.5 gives 0.945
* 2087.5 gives 1.37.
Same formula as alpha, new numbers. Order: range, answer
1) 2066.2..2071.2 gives 1.24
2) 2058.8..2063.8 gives 0.945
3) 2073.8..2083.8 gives 1.38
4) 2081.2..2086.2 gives 1.43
